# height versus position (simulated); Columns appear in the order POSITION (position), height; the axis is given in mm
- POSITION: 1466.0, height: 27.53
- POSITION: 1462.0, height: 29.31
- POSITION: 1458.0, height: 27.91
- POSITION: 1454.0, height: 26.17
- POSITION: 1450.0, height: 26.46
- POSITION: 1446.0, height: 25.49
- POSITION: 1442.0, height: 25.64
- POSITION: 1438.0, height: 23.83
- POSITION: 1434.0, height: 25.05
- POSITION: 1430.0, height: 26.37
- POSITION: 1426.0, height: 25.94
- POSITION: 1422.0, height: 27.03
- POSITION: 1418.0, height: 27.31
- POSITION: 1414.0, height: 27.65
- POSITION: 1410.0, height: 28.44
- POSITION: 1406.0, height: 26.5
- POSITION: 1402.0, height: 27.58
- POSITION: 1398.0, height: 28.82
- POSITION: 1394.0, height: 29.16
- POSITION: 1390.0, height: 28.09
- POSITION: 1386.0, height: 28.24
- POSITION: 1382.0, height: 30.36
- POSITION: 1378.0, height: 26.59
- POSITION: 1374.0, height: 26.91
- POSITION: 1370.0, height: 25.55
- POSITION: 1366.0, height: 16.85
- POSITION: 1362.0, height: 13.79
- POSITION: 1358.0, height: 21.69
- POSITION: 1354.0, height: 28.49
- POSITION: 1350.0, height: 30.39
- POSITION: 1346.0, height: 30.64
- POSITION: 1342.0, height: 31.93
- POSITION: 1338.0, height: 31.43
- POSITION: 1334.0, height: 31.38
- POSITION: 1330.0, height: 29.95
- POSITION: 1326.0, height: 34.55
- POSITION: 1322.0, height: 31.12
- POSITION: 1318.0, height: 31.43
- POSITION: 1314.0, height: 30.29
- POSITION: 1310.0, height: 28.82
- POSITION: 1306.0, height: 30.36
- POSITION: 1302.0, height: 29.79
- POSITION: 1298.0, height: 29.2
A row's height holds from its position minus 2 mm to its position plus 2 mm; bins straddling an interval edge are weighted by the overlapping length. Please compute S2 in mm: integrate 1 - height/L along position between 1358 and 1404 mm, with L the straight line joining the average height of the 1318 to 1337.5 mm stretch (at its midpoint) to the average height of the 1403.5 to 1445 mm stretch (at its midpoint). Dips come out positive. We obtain 5.1 mm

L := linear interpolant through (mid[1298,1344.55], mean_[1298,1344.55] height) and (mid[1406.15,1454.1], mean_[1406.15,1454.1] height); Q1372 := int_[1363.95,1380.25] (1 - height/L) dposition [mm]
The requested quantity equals 2.7 mm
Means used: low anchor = 30.9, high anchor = 26.3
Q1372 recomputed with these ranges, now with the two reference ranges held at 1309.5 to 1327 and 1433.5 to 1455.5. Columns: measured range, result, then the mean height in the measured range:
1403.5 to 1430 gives -0.4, 27.1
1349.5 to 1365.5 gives 3.9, 22.3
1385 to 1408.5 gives -0.4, 28.1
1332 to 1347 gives -0.6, 31.4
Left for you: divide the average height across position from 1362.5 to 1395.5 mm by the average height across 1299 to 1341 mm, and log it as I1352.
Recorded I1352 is 0.8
